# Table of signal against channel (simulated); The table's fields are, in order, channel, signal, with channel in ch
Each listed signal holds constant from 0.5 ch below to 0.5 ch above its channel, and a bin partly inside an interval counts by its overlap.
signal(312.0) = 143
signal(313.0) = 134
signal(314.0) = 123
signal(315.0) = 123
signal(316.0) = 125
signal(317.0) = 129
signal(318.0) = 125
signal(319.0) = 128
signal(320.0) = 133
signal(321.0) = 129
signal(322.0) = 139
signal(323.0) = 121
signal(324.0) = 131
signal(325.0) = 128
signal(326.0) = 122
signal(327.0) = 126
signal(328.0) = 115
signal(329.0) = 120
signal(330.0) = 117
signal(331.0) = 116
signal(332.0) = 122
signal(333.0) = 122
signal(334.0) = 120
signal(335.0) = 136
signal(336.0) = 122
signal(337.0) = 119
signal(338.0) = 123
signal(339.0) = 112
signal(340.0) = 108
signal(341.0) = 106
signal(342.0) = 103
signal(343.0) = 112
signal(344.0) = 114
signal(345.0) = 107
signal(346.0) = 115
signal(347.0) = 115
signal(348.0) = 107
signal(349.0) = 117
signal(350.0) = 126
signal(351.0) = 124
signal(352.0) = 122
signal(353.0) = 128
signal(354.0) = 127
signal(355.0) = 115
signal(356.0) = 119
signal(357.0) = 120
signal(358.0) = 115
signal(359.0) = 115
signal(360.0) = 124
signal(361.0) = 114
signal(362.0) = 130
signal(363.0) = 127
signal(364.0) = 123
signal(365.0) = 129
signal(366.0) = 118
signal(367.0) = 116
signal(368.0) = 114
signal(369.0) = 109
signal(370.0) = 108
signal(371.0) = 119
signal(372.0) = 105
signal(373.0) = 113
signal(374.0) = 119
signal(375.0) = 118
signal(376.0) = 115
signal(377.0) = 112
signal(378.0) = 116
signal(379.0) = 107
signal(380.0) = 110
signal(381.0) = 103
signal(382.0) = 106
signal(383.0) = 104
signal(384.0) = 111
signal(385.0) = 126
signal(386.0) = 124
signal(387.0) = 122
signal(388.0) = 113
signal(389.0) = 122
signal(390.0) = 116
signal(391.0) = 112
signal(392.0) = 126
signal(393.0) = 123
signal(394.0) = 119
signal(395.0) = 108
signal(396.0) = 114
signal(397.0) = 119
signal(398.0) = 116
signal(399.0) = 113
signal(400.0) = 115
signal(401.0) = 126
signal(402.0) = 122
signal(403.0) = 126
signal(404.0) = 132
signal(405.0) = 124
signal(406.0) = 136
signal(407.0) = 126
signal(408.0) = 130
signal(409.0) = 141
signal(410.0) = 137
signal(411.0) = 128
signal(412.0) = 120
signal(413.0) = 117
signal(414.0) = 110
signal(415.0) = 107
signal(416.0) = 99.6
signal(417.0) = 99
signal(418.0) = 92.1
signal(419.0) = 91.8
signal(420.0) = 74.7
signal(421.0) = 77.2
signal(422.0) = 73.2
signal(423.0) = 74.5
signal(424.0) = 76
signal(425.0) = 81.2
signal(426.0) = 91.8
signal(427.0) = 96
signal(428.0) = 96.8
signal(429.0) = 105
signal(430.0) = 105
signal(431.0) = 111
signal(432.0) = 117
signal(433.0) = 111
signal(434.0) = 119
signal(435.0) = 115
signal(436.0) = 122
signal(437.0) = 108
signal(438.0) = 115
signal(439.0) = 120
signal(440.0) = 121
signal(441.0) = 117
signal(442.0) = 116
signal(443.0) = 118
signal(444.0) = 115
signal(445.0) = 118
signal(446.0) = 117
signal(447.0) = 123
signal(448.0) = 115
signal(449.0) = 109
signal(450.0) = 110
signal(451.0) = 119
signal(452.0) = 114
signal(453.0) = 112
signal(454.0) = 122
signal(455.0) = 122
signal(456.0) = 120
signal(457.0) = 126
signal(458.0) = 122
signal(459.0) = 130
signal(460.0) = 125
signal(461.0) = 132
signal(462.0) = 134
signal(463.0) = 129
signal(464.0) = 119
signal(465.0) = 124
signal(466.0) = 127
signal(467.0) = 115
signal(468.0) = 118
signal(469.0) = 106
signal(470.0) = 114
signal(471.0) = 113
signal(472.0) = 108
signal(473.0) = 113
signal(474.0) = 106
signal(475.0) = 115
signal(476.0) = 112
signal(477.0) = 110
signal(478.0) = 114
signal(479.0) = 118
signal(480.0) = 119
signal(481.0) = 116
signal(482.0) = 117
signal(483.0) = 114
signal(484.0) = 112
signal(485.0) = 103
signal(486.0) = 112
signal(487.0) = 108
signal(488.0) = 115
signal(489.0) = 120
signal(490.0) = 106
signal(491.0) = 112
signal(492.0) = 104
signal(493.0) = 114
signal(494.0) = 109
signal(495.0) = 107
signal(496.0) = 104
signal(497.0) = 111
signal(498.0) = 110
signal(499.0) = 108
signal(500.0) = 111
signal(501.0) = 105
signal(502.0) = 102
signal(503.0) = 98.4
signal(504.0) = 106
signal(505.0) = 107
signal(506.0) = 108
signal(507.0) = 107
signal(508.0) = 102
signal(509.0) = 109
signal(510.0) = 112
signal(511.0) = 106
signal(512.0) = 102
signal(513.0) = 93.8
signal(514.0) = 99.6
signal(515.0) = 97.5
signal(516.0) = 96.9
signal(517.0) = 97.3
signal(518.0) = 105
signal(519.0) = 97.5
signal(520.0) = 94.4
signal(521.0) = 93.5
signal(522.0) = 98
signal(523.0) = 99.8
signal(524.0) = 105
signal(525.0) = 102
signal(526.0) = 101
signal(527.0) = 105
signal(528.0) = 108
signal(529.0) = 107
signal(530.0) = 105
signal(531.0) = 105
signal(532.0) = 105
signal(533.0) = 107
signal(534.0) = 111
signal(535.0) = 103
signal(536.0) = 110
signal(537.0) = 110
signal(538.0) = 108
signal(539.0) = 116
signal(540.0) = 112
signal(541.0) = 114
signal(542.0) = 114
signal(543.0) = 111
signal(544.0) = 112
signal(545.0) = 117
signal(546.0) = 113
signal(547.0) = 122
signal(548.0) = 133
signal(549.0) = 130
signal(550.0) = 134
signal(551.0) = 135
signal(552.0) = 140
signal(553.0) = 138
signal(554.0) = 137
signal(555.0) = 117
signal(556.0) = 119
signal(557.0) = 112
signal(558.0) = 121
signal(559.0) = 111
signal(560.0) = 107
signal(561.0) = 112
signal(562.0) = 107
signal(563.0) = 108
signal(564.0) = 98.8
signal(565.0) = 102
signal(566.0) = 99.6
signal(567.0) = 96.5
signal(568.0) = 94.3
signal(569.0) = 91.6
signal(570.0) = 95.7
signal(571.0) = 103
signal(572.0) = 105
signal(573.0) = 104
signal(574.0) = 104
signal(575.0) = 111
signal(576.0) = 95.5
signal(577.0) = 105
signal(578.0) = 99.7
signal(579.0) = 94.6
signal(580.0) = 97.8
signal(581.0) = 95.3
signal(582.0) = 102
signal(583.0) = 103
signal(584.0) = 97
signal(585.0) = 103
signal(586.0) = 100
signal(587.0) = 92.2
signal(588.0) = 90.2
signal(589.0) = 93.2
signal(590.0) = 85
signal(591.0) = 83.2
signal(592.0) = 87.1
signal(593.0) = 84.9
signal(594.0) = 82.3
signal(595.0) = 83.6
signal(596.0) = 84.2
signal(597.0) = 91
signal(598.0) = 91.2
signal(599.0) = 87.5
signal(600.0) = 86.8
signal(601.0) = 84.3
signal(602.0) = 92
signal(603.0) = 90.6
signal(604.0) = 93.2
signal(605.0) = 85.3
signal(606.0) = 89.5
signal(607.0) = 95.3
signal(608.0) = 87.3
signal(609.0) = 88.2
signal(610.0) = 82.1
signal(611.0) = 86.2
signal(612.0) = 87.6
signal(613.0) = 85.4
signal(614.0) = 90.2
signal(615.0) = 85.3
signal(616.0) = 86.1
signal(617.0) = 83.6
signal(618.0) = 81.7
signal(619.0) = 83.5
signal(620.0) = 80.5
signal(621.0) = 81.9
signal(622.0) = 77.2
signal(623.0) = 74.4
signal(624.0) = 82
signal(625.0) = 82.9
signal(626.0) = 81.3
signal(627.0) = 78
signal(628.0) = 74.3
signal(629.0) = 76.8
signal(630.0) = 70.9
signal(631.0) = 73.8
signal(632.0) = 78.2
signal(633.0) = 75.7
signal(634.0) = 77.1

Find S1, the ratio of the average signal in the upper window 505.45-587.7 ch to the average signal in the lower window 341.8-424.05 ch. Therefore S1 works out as 0.9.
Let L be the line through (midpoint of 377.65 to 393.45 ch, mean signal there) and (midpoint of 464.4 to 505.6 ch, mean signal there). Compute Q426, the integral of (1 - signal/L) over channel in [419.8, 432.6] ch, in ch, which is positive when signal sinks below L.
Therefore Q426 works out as 2.5 ch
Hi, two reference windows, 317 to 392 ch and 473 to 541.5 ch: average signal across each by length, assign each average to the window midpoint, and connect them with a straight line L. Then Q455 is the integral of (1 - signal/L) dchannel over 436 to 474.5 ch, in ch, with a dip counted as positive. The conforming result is -2.6 ch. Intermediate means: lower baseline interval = 118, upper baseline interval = 107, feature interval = 118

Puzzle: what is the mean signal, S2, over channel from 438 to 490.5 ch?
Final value 117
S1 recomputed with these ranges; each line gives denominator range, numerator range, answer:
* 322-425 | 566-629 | 0.78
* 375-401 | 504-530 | 0.89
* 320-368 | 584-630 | 0.72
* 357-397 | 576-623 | 0.77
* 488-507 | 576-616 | 0.84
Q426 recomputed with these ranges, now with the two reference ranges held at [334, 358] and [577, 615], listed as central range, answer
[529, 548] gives -2.9 ch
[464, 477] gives -1.3 ch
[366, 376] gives 0.1 ch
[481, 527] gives -2.3 ch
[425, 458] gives -2.0 ch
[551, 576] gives -4.2 ch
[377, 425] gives -0.3 ch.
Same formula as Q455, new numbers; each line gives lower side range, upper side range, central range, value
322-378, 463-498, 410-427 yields 2.90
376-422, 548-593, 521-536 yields 0.52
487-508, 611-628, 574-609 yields -1.65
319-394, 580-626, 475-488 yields -1.29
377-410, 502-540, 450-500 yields -2.74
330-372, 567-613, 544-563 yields -4.92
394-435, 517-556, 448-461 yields -1.10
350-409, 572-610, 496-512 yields -0.47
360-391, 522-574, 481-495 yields 0.18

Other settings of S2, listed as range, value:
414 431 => 91.3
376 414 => 119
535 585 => 110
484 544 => 106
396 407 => 123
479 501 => 111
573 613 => 92.2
